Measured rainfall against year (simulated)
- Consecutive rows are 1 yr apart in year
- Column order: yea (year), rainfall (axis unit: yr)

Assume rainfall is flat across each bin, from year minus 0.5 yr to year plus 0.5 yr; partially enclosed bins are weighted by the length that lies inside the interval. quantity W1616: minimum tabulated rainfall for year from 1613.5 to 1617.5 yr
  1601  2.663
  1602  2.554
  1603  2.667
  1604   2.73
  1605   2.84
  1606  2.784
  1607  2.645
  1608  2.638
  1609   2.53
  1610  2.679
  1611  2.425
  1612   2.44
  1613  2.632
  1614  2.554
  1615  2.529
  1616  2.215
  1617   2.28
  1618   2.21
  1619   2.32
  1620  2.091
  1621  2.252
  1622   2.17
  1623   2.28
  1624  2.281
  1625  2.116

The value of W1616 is 2.215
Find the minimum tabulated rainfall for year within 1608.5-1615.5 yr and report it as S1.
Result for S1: 2.425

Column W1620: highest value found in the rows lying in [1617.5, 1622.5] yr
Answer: 2.32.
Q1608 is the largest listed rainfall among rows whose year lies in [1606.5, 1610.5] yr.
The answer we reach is 2.679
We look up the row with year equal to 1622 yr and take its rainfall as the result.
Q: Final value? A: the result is 2.17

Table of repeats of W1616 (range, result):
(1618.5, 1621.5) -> 2.091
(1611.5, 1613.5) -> 2.44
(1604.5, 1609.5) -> 2.53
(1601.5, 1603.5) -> 2.554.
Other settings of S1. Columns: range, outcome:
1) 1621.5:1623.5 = 2.17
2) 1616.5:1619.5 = 2.21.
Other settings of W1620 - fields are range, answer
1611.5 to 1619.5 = 2.632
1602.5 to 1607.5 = 2.84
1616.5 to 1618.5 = 2.28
